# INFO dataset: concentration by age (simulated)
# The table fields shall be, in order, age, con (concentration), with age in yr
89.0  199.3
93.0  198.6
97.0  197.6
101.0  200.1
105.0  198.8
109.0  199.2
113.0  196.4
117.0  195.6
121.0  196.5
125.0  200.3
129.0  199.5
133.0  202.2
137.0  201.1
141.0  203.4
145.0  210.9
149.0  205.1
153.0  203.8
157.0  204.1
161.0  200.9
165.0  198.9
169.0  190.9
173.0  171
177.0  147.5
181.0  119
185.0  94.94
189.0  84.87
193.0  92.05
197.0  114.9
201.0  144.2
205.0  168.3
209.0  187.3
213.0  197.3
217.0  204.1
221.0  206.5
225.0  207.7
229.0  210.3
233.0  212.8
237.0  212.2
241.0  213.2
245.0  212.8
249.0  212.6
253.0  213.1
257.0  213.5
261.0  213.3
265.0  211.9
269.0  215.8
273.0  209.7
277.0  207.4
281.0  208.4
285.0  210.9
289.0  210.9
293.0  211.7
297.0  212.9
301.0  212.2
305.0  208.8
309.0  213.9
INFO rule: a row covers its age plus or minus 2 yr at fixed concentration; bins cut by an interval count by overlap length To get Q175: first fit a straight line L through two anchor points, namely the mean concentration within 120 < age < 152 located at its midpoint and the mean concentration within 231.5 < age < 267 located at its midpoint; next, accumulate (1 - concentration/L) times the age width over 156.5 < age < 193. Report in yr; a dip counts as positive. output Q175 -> 9.6 yr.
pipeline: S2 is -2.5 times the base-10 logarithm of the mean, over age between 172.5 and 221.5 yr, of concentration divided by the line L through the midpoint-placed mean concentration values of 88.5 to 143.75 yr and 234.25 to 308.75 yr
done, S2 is 0.37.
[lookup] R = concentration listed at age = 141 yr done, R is 203.4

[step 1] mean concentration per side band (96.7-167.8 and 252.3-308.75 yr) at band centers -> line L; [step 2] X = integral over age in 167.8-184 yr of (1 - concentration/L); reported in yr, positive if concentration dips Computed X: 4.15 yr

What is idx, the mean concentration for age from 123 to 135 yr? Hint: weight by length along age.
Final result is 201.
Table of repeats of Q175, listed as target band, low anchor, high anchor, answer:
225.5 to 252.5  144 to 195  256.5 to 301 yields -2.6 yr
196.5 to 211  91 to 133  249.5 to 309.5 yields 3.4 yr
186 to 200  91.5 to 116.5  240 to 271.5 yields 7.2 yr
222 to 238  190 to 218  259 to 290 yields -3.2 yr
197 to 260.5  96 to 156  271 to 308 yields 2.5 yr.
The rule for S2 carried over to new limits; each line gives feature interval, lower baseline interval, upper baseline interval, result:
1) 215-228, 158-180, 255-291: -0.057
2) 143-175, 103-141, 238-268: 0.026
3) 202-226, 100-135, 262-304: 0.073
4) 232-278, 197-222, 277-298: -0.083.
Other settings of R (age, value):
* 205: 168.3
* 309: 213.9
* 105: 198.8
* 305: 208.8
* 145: 210.9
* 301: 212.2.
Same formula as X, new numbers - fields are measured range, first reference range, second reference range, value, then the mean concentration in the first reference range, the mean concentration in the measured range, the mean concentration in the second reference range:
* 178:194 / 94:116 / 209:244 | 8.1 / 198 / 101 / 207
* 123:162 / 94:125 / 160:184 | -4.7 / 198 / 203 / 167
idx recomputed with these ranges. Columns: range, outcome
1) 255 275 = 213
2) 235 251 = 213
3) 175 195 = 108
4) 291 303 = 212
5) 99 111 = 199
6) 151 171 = 200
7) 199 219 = 180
